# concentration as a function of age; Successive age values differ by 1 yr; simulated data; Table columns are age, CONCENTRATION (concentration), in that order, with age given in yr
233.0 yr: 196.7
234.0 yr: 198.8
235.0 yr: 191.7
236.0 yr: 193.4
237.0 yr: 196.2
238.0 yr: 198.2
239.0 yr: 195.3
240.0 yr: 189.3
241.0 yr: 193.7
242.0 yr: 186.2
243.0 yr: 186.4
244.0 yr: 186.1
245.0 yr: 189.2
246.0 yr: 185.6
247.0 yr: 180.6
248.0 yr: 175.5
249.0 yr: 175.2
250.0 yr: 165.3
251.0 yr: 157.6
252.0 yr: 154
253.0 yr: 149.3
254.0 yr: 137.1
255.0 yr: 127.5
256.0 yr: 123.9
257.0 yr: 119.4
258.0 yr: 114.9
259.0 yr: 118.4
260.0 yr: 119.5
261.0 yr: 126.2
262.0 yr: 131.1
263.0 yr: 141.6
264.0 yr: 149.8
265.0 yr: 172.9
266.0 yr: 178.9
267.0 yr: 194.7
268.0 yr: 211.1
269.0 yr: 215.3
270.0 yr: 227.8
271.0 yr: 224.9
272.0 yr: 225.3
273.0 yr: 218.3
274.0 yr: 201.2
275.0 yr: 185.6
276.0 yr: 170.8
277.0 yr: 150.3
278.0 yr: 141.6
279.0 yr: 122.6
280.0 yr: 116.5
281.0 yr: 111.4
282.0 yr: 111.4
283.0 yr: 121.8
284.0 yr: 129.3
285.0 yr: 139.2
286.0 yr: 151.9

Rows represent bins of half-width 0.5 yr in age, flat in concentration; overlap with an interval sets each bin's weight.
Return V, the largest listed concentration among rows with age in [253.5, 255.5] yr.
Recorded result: 137.1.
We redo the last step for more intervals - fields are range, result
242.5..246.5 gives 189.2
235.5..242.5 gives 198.2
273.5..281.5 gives 201.2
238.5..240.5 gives 195.3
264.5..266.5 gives 178.9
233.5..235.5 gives 198.8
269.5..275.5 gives 227.8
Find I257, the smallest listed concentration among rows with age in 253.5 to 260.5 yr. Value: 114.9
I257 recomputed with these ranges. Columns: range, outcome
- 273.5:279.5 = 122.6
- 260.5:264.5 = 126.2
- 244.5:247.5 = 180.6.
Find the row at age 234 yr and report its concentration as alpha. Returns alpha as 198.8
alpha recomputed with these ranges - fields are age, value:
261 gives 126.2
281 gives 111.4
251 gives 157.6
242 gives 186.2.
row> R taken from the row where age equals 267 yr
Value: 194.7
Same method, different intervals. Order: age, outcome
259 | 118.4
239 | 195.3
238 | 198.2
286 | 151.9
